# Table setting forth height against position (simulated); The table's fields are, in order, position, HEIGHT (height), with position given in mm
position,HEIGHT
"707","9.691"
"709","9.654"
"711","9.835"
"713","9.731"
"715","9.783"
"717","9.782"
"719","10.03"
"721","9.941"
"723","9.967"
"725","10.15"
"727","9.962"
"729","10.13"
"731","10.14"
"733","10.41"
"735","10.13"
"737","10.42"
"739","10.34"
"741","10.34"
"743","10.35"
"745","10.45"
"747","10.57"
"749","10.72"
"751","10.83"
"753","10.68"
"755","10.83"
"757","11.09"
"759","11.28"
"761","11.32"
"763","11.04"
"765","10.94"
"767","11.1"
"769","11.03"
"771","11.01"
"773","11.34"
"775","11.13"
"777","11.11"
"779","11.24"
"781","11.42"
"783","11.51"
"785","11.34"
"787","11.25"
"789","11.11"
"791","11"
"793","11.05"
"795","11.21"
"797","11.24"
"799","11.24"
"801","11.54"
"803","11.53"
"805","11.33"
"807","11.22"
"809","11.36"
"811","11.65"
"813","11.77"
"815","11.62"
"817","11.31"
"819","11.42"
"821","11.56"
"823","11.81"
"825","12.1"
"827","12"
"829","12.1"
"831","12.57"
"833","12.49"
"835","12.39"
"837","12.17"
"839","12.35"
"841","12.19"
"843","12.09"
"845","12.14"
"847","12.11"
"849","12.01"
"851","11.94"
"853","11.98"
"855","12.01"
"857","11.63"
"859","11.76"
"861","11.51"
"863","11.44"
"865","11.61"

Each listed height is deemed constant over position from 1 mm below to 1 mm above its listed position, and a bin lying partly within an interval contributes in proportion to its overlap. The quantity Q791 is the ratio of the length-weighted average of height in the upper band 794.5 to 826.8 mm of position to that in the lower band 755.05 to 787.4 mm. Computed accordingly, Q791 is 1.03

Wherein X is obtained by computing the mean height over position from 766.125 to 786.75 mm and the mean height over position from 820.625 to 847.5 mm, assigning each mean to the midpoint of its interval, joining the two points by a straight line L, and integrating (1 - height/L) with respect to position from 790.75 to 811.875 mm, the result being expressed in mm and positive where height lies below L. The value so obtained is 0.6 mm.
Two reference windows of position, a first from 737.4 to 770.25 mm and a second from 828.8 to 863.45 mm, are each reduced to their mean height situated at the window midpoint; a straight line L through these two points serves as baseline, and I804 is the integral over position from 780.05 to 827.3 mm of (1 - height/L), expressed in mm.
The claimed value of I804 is 0.2 mm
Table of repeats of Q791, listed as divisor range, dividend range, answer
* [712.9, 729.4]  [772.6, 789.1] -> 1.13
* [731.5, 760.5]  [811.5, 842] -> 1.13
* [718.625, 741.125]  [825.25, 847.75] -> 1.20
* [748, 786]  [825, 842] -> 1.11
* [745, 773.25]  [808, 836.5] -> 1.08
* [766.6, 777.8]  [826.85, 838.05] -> 1.11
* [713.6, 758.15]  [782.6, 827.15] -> 1.11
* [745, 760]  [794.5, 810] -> 1.05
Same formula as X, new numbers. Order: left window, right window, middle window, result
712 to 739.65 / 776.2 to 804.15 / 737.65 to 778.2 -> -0.8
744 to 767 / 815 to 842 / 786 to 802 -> 0.4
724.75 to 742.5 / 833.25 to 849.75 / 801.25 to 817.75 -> 0.2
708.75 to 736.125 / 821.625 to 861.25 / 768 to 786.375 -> -0.5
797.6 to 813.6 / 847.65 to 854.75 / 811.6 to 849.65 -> -0.9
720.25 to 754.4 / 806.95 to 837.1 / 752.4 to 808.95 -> -0.4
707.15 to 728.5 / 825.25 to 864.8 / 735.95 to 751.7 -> -0.3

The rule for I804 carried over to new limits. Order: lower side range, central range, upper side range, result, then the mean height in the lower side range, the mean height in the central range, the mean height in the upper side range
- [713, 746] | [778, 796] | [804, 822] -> -0.3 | 10.1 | 11.2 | 11.5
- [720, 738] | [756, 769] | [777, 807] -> -0.5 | 10.1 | 11.1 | 11.3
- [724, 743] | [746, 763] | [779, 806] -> -0.5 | 10.2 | 10.9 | 11.3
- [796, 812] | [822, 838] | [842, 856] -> -0.6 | 11.4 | 12.2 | 12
